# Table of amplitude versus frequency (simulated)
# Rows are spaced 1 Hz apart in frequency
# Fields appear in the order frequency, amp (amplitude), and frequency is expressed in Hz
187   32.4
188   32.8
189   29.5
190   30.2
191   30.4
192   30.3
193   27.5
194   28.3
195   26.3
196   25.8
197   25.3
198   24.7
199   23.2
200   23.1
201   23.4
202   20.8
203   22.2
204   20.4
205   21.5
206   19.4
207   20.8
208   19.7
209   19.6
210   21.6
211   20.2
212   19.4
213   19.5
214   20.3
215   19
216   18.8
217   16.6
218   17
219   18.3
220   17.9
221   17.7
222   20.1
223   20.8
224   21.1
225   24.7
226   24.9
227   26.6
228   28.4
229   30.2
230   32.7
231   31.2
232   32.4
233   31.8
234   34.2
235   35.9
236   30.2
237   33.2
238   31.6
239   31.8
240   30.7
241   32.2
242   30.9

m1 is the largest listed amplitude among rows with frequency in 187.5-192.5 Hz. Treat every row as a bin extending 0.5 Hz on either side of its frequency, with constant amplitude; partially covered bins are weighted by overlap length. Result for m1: 32.8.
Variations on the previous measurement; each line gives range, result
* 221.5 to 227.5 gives 26.6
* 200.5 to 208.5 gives 23.4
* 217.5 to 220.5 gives 18.3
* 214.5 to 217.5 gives 19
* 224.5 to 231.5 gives 32.7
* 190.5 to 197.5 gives 30.4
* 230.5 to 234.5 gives 34.2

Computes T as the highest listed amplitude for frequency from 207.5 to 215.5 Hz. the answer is 21.6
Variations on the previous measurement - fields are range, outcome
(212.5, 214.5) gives 20.3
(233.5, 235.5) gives 35.9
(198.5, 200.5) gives 23.2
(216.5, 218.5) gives 17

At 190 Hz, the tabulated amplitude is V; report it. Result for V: 30.2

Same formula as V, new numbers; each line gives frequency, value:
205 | 21.5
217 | 16.6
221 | 17.7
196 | 25.8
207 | 20.8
